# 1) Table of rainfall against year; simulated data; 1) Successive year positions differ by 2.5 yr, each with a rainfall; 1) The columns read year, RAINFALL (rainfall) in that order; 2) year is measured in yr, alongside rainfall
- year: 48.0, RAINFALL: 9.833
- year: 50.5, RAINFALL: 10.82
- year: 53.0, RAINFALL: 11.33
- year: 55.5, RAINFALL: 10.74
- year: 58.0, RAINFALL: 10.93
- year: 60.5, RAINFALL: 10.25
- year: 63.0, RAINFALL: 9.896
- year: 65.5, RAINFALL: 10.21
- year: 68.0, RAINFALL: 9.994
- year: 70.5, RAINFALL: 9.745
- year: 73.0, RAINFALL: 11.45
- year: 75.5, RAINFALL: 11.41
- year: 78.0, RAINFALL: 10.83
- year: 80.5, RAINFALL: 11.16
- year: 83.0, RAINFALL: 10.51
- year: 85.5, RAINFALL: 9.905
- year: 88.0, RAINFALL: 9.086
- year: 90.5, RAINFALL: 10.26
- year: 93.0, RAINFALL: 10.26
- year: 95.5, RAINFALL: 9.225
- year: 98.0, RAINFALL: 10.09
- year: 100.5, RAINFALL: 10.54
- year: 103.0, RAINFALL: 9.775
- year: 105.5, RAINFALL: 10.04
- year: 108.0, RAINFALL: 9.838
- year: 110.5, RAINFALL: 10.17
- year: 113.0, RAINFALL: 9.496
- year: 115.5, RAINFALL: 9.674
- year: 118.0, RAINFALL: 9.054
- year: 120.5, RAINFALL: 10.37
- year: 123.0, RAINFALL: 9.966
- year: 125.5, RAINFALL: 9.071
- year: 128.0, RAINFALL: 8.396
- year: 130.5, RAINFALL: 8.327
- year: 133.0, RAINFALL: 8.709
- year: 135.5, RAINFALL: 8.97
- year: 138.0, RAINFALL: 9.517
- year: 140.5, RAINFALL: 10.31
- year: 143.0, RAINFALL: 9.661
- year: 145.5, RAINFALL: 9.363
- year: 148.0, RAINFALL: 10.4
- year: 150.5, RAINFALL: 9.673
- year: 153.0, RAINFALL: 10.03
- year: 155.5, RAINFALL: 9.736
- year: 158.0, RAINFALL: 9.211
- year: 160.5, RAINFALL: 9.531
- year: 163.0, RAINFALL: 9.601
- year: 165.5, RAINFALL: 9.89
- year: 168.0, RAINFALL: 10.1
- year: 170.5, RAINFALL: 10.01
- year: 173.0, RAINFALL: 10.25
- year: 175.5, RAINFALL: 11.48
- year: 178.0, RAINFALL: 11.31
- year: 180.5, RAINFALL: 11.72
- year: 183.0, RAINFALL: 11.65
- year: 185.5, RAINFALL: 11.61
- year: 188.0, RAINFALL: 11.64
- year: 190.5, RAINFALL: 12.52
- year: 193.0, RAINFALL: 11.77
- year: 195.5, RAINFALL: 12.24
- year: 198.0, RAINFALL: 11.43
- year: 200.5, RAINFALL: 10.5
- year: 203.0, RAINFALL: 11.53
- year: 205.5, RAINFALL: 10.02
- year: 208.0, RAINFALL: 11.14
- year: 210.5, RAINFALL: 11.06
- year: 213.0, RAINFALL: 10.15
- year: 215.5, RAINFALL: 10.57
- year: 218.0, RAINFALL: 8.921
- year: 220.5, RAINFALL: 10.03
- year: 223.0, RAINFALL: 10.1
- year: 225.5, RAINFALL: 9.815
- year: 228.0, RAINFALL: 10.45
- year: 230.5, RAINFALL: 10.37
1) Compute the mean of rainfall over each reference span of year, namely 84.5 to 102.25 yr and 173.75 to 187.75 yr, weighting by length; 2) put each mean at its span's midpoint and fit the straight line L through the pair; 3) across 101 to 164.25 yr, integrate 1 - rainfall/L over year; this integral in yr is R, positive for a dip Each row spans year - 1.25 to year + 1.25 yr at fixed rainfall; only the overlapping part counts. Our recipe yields 6.2 yr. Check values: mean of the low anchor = 9.91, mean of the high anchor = 11.5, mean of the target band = 9.57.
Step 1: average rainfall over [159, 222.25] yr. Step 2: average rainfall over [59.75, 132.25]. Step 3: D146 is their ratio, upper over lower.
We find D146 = 1.09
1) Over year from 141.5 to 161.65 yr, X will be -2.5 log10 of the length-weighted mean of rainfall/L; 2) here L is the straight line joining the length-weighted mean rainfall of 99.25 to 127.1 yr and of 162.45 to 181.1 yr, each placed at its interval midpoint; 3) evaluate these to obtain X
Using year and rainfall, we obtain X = 0.06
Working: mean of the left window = 9.8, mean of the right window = 10.5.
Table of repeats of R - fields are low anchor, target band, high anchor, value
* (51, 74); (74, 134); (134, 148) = 1.2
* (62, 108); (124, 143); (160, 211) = 2.7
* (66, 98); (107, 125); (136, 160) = 0.4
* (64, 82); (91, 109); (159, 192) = 1.2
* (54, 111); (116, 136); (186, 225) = 2.6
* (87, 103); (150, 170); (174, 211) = 2.2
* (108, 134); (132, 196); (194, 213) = -0.8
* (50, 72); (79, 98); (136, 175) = 0.4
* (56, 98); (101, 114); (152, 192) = 0.6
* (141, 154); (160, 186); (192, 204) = 0.1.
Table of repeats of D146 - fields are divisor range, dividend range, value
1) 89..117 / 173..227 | 1.11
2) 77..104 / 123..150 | 0.92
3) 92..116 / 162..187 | 1.09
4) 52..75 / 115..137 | 0.87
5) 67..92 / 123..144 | 0.88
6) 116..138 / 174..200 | 1.28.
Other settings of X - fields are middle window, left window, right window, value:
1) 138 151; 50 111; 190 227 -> 0.073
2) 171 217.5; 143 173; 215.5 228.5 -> -0.139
